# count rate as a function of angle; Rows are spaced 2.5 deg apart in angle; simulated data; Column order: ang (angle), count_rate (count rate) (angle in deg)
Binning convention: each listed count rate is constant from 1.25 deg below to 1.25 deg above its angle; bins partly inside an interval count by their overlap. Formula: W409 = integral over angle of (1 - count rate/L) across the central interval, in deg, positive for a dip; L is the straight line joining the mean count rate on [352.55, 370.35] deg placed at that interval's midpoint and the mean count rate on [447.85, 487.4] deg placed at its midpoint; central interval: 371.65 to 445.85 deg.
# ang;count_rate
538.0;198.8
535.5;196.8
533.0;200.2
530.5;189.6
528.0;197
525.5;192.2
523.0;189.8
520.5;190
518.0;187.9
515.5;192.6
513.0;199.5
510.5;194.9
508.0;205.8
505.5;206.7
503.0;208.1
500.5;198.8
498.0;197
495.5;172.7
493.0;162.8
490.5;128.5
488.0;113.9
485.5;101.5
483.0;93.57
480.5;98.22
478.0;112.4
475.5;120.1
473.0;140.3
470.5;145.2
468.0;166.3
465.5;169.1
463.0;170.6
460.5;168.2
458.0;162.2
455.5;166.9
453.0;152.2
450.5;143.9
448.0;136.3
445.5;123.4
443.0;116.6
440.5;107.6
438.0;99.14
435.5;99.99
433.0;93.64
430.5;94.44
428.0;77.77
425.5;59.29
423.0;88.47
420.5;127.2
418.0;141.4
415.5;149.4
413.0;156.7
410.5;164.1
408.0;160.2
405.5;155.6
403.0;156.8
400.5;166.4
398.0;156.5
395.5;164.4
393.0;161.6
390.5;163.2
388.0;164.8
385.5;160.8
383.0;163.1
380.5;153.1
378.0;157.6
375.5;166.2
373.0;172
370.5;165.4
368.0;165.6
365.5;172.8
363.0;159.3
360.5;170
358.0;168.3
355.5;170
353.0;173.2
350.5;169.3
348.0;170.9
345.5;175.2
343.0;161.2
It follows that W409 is 8.9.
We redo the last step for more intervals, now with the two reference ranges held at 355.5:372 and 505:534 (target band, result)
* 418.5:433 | 6.98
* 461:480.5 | 4.42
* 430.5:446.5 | 6.66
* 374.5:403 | 1.72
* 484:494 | 3.42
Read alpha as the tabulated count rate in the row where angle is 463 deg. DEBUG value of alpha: 170.6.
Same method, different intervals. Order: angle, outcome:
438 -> 99.14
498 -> 197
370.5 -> 165.4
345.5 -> 175.2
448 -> 136.3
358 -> 168.3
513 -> 199.5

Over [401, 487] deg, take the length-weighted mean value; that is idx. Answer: 130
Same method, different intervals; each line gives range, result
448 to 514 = 157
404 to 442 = 119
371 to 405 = 162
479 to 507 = 153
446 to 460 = 152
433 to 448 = 110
